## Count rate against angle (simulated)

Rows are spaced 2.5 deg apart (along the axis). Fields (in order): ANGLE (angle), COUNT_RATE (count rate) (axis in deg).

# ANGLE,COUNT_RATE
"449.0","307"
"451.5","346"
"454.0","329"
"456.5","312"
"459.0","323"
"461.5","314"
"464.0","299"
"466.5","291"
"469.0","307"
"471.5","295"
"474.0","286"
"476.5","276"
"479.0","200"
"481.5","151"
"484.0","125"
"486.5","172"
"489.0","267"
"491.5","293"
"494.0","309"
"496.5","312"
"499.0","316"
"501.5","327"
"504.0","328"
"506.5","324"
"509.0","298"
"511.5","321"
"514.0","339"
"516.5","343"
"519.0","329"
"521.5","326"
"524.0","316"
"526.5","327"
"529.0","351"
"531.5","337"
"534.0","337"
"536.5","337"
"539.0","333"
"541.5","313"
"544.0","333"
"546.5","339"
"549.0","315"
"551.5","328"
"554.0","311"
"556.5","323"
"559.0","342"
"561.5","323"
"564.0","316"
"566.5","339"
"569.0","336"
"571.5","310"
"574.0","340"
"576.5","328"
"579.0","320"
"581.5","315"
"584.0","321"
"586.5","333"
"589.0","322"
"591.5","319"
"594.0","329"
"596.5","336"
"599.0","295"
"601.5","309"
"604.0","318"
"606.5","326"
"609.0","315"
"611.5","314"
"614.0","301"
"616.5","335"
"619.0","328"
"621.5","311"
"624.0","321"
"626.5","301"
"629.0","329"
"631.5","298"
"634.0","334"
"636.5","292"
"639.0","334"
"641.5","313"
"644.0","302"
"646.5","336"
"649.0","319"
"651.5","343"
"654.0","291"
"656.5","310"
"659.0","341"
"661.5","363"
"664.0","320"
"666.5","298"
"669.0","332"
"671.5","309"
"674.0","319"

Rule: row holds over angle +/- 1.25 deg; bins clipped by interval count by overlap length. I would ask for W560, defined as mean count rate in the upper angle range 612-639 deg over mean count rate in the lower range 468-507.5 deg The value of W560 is 1.18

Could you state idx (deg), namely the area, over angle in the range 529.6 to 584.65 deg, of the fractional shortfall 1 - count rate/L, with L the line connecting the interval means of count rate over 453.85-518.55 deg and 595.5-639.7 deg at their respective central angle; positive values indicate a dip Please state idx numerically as -4.5 deg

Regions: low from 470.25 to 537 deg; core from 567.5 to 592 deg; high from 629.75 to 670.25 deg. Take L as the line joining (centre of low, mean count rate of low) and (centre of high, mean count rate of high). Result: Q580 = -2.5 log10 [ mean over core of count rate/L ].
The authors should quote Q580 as -0.06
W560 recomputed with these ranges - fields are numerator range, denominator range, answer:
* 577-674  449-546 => 1.06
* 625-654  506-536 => 0.96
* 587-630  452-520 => 1.10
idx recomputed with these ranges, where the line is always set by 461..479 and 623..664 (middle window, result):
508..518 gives -1.0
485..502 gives 0.7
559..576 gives -1.2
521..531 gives -1.1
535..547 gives -1.2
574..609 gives -1.2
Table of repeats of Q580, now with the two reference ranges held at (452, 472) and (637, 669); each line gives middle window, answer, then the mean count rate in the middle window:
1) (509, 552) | -0.05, 330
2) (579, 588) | -0.02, 323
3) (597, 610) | 0.02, 314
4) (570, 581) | -0.02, 324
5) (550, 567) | -0.03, 325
